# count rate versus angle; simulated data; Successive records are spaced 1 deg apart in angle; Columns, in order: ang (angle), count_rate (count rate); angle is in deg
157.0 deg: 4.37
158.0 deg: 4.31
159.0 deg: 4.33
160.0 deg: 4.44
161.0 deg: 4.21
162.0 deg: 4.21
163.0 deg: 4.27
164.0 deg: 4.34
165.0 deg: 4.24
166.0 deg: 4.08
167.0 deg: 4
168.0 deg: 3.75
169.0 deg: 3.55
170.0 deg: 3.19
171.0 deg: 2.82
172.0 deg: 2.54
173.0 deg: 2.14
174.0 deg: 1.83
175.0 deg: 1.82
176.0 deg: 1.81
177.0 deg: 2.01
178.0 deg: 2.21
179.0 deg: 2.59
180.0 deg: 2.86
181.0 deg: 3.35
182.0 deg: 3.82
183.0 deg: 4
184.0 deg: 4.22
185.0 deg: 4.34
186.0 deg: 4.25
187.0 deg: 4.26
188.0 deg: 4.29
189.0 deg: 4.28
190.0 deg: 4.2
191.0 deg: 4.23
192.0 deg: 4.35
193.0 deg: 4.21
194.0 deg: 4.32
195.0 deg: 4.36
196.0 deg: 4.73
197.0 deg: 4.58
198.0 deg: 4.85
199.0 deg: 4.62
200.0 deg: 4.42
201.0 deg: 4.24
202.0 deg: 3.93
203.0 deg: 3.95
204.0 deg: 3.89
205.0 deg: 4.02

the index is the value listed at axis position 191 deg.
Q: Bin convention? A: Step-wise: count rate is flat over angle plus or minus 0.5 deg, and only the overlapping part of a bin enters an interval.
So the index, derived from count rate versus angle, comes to 4.23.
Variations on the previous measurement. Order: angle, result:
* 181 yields 3.35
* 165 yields 4.24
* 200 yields 4.42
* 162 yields 4.21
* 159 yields 4.33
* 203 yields 3.95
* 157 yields 4.37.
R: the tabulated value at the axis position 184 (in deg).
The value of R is 4.22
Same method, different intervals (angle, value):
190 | 4.2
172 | 2.54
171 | 2.82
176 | 1.81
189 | 4.28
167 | 4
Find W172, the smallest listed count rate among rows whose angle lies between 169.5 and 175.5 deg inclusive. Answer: 1.82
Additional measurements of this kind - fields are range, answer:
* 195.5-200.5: 4.42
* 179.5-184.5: 2.86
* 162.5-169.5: 3.55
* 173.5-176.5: 1.81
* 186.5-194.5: 4.2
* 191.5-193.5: 4.21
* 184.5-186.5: 4.25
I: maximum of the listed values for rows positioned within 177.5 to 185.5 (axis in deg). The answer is 4.34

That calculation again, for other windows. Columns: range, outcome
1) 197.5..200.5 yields 4.85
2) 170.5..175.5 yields 2.82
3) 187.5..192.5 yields 4.35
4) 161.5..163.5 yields 4.27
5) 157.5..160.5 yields 4.44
